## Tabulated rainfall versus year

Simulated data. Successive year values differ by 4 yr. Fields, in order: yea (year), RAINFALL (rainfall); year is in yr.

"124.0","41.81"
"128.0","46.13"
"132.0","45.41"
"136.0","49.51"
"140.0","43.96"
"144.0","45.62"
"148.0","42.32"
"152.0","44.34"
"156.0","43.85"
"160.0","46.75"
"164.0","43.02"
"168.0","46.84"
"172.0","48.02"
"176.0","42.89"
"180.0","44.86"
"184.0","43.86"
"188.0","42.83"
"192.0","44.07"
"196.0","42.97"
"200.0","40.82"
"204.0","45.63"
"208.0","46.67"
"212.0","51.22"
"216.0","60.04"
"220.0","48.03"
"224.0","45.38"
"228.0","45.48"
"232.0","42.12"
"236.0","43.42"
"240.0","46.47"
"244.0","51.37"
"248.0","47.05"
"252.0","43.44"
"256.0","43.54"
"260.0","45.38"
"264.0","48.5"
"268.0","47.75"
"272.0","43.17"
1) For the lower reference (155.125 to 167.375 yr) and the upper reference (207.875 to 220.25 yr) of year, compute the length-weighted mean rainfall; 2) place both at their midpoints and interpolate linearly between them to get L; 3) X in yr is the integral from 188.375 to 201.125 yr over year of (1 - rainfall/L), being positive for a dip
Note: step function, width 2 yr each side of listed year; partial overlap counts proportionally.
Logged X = 1.80 yr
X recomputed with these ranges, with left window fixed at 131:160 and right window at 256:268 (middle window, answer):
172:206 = 1.4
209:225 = -1.8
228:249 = 0.1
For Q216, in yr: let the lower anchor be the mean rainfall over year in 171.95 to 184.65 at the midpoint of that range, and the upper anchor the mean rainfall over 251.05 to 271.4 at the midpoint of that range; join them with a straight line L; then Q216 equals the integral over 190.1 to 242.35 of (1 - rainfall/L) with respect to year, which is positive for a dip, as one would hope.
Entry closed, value -1.5 yr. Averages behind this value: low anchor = 44.5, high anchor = 45.7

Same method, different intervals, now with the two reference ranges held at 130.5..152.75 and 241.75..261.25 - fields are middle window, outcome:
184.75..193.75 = 0.43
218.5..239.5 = 0.49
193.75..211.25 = 0.47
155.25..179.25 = 0.09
